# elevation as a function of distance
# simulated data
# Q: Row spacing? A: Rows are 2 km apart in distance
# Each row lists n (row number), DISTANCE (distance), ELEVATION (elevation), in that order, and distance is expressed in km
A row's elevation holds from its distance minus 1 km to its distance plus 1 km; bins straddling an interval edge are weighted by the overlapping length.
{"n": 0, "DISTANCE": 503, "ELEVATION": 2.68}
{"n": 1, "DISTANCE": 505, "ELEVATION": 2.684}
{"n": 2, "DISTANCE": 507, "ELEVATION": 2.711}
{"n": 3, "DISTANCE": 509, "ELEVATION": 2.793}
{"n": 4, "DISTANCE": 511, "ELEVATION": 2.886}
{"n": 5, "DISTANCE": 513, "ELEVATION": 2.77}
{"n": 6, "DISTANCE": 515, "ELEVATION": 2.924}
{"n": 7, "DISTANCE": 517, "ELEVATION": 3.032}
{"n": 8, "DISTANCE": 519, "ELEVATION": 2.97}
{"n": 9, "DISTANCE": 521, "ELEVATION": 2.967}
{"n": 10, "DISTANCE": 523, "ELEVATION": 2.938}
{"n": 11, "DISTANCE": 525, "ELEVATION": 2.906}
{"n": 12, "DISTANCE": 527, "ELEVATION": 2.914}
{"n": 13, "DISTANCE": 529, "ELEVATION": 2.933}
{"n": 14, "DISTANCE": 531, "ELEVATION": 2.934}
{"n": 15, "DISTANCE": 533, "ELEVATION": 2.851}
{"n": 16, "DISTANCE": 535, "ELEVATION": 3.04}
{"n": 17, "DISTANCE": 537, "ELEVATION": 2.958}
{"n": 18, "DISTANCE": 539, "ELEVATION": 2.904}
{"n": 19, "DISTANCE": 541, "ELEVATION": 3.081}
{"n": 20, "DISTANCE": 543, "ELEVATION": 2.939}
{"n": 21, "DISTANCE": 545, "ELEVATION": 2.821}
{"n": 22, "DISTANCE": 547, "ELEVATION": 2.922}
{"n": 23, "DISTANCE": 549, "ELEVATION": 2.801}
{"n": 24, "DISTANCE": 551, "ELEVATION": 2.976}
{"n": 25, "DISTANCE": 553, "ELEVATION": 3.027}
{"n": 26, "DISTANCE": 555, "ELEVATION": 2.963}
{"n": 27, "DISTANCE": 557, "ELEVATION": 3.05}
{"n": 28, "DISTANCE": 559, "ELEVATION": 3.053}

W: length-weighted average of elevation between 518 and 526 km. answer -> 2.95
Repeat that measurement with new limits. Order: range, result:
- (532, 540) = 2.94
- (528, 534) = 2.91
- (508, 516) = 2.84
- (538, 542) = 2.99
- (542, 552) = 2.89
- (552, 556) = 3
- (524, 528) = 2.91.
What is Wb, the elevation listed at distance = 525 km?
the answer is 2.906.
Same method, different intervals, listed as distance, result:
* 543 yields 2.939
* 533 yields 2.851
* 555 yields 2.963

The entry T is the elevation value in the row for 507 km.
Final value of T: 2.711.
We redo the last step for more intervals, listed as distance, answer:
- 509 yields 2.793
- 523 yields 2.938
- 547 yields 2.922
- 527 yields 2.914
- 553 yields 3.027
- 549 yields 2.801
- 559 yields 3.053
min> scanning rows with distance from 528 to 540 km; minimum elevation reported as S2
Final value 2.851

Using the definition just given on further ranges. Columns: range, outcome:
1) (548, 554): 2.801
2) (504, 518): 2.684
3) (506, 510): 2.711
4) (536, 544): 2.904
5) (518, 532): 2.906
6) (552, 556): 2.963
